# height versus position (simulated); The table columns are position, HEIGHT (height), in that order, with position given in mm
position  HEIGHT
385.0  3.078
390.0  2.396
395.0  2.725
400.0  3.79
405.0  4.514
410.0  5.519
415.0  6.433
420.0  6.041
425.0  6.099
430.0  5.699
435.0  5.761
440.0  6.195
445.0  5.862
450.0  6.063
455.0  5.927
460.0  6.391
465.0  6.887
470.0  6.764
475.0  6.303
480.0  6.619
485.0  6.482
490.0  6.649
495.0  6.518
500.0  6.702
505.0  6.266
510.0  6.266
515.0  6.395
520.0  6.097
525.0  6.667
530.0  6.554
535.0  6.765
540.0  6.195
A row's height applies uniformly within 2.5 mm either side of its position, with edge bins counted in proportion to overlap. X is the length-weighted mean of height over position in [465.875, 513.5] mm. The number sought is 6.52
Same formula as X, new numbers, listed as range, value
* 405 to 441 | 5.85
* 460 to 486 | 6.6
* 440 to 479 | 6.32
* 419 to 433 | 5.93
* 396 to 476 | 5.82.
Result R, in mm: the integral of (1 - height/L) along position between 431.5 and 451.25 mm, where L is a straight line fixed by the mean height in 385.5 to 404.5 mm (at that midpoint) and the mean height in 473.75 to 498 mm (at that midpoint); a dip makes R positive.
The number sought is -4.4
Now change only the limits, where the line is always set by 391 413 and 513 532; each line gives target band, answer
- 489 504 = -1.70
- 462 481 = -4.25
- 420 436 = -4.61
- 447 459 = -2.29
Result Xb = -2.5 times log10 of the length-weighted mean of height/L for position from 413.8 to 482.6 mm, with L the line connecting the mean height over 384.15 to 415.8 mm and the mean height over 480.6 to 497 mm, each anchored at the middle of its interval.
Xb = -0.165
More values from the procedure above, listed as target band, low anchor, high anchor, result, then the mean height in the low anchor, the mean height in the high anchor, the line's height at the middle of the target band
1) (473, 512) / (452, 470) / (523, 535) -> 0.01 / 6.44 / 6.64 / 6.53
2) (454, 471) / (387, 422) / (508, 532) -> -0.20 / 4.45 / 6.4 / 5.42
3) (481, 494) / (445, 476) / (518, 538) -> -0.02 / 6.35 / 6.52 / 6.42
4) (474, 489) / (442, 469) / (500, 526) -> -0.03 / 6.26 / 6.35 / 6.3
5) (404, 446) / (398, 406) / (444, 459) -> -0.18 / 4.11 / 6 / 4.99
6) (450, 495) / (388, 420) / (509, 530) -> -0.16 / 4.4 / 6.39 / 5.58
